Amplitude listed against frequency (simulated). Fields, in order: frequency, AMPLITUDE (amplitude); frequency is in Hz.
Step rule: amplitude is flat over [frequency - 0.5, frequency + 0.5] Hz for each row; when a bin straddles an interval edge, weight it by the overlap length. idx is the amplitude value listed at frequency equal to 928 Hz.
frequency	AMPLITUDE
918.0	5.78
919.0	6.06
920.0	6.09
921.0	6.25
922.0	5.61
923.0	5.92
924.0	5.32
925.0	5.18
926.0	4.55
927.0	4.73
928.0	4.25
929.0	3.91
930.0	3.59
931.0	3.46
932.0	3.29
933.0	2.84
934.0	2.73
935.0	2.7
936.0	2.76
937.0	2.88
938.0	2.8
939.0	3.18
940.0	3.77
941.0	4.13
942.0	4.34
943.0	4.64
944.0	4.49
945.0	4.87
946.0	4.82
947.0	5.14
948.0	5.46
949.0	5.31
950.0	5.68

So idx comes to 4.25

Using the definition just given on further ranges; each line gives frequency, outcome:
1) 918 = 5.78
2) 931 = 3.46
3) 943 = 4.64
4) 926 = 4.55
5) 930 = 3.59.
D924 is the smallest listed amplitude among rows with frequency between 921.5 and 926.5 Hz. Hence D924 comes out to 4.55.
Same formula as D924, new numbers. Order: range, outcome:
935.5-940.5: 2.76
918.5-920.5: 6.06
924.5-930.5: 3.59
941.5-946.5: 4.34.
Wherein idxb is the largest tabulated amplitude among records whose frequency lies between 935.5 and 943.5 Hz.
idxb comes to 4.64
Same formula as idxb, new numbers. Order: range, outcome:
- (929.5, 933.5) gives 3.59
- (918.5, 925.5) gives 6.25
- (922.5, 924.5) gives 5.92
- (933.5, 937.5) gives 2.88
